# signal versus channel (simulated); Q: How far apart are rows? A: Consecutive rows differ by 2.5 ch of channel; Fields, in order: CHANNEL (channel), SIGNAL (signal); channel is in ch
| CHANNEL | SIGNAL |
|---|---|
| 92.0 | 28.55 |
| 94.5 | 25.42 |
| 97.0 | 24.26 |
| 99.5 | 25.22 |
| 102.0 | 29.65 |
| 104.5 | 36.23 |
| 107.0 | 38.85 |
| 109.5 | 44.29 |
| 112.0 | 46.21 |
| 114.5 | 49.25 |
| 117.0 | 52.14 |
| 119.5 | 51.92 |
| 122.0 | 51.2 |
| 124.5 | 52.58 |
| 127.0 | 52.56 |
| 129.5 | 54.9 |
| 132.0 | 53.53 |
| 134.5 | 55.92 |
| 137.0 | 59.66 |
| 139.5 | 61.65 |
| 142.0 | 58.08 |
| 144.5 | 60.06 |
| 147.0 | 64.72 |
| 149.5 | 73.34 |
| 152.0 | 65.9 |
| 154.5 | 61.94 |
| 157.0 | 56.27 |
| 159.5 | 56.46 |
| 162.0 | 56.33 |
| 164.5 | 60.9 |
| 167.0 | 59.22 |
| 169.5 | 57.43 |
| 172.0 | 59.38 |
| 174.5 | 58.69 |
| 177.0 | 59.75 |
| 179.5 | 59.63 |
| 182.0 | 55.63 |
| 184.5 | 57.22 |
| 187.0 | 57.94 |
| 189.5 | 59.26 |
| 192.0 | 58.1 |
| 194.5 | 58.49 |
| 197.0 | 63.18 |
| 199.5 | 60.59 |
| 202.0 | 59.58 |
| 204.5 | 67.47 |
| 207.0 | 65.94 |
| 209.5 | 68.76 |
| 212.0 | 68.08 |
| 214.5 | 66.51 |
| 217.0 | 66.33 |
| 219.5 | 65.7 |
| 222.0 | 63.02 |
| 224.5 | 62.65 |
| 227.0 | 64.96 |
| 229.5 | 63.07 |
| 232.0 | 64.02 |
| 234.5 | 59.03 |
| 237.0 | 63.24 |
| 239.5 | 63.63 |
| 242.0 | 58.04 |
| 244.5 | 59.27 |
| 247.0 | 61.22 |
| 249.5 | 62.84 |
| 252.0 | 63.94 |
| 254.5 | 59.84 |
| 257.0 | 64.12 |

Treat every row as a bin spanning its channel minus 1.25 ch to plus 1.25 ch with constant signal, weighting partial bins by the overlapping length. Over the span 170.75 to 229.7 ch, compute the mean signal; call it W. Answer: 62.1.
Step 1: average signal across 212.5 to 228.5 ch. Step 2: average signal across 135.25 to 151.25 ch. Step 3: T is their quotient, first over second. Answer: 1.03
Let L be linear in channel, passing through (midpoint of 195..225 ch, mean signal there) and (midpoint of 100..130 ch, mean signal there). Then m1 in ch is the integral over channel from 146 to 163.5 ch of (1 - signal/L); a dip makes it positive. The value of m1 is -2.7 ch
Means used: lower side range 45.9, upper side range 64.7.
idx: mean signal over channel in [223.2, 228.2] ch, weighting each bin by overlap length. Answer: 63.8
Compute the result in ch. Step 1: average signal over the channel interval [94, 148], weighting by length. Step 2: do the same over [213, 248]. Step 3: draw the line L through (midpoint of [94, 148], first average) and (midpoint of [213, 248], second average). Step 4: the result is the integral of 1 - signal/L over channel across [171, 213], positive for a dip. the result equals -2.4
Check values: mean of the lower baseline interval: 47.9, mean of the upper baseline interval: 63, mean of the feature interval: 61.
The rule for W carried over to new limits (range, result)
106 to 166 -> 55.9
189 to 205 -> 60.7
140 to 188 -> 60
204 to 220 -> 67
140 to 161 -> 62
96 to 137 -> 45.5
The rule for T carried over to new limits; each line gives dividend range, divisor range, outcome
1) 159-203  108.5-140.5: 1.11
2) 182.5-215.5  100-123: 1.42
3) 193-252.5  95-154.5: 1.25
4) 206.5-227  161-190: 1.13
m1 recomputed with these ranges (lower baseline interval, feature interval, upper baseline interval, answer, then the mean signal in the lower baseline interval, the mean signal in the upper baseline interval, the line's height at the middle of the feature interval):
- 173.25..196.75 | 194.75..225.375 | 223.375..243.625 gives -2.1 ch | 58.5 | 62.3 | 60.5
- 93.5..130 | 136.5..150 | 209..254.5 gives -4.2 ch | 42.2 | 63.4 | 47.7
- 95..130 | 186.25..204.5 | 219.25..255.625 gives -1.5 ch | 42.9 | 62.2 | 55.7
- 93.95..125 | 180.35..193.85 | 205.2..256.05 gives -0.6 ch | 40.6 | 63.6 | 55.3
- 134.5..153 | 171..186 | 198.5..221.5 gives 1.4 ch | 62.8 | 65.4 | 64.2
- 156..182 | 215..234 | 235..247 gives -1.2 ch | 58.3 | 60.9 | 60.3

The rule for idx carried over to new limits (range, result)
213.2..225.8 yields 64.9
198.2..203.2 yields 60.1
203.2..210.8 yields 67.3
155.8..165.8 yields 57.5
